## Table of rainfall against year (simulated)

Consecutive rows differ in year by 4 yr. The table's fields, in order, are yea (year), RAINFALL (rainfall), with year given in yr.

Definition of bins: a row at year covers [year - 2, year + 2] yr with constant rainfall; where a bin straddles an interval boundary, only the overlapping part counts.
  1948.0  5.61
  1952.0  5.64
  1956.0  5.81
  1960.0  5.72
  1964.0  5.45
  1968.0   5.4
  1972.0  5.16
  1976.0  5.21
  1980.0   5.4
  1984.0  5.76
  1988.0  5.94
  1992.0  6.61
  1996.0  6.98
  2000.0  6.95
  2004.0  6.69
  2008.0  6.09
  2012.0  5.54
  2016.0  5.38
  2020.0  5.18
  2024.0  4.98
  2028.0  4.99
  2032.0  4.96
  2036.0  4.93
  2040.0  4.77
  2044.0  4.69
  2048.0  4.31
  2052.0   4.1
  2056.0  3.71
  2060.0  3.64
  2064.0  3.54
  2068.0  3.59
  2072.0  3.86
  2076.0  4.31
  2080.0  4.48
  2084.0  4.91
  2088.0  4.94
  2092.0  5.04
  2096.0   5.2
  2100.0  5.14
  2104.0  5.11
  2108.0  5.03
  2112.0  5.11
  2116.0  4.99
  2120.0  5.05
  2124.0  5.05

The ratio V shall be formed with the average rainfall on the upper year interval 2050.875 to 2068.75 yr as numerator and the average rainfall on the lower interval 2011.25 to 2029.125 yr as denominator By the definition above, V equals 0.71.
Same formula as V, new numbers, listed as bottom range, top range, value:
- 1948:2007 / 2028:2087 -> 0.73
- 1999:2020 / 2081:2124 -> 0.84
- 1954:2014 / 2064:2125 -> 0.80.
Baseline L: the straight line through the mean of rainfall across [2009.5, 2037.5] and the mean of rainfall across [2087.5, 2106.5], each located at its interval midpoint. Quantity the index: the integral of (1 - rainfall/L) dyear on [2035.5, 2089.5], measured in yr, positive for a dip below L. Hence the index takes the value 9.27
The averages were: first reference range 5.16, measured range 4.25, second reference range 5.1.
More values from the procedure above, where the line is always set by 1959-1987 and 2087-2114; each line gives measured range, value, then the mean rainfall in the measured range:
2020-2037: 1.0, 4.99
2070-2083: 2.2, 4.27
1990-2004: -3.8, 6.82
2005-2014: -1.0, 5.91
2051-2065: 4.0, 3.74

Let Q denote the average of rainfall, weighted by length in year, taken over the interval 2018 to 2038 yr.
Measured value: 5.01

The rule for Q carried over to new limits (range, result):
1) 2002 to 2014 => 6.11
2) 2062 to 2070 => 3.56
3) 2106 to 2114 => 5.07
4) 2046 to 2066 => 3.86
